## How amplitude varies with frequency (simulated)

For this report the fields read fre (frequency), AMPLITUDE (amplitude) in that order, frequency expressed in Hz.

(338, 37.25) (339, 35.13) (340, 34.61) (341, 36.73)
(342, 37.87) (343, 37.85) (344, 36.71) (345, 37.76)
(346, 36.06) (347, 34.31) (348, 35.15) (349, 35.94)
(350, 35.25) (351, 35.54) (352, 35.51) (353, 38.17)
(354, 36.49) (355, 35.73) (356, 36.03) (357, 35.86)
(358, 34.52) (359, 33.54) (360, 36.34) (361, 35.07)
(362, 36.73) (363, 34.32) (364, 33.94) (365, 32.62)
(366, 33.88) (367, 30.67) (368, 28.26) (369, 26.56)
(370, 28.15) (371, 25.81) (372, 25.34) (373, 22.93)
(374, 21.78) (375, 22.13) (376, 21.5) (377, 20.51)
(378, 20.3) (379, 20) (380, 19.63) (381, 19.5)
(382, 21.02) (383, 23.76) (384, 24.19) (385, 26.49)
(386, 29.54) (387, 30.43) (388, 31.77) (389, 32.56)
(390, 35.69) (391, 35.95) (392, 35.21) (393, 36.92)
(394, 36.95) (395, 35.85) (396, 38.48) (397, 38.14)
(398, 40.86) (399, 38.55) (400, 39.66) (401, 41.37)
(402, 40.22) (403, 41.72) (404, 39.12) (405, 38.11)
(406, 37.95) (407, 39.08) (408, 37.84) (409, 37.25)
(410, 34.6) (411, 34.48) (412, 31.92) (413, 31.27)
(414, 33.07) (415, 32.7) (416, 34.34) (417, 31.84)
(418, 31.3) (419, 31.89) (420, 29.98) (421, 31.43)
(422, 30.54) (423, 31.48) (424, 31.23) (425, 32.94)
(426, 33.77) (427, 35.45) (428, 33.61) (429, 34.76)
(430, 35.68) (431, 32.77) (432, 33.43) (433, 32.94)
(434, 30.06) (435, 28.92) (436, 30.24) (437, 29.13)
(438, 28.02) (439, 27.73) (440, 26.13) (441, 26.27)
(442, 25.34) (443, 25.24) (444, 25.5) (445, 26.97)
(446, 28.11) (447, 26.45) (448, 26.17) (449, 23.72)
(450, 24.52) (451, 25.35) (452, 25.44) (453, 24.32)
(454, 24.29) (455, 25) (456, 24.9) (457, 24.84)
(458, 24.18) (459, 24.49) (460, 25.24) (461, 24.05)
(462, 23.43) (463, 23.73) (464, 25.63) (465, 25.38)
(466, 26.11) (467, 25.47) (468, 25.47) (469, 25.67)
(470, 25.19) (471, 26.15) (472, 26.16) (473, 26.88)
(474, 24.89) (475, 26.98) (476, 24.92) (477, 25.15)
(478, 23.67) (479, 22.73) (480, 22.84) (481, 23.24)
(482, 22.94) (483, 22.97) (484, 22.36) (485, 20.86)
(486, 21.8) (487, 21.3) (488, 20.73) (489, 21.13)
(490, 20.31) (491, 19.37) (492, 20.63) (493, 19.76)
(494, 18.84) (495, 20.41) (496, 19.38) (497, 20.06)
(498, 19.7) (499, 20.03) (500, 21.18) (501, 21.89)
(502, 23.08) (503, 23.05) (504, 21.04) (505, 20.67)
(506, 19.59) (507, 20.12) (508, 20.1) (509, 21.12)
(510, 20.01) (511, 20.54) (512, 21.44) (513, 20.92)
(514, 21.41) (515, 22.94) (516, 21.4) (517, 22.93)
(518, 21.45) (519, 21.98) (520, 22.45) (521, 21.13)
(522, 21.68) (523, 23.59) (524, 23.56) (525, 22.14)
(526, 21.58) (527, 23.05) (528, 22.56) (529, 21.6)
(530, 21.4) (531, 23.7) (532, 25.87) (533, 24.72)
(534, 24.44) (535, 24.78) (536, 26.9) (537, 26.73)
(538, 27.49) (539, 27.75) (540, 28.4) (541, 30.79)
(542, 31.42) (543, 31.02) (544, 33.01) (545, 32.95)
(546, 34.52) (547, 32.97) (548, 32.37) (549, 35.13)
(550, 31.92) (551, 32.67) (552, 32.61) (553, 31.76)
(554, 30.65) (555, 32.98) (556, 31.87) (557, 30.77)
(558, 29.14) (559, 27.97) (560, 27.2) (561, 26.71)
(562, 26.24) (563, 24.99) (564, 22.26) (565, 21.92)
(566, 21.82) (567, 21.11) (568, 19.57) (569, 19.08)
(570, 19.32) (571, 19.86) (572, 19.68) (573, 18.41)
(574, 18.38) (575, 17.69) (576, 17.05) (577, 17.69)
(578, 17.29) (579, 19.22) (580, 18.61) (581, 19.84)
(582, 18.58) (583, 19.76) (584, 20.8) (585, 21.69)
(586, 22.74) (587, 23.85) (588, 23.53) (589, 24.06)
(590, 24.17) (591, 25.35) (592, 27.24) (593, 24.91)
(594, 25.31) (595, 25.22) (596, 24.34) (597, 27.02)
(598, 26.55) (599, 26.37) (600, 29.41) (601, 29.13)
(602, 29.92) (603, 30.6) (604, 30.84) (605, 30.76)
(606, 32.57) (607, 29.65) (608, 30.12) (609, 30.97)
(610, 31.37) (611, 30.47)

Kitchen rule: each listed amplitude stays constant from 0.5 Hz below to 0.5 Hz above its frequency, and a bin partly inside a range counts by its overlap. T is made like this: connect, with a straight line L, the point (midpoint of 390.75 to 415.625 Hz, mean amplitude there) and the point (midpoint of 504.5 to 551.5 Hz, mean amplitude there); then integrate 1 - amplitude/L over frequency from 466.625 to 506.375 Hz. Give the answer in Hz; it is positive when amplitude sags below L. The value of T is 9.1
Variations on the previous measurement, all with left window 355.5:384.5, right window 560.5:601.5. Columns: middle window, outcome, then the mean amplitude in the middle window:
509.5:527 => 1.53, 21.9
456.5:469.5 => 0.24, 24.9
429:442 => -2.00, 30.1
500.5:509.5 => 1.16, 21.2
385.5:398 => -3.61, 35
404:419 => -4.52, 34.8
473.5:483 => 0.34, 24.1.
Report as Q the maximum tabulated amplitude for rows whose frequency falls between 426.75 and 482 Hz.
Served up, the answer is 35.68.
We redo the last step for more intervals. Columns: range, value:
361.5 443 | 41.72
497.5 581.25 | 35.13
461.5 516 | 26.98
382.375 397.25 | 38.48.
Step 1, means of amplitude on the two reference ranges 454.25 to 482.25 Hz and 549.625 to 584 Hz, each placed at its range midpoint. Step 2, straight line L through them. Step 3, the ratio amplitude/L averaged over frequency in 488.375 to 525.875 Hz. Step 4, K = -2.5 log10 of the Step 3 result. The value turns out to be 0.15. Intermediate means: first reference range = 24.8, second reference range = 23.6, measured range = 21.1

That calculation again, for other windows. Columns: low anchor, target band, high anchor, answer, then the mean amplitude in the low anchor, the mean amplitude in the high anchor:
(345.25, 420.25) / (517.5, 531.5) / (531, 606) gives 0.225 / 32.5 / 25.8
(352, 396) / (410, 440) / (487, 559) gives -0.135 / 30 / 24.7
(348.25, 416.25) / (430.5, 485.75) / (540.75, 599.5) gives 0.149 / 32.4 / 25.3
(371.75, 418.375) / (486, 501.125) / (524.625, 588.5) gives 0.336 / 31.8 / 25.1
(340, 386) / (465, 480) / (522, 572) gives 0.122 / 30.6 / 26.8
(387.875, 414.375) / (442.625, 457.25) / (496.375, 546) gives 0.234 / 36.9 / 23.6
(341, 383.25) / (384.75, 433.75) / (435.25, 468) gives -0.231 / 30.8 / 25.7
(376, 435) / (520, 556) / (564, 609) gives -0.074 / 32.7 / 23.5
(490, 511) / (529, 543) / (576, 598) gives -0.237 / 20.5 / 22.4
